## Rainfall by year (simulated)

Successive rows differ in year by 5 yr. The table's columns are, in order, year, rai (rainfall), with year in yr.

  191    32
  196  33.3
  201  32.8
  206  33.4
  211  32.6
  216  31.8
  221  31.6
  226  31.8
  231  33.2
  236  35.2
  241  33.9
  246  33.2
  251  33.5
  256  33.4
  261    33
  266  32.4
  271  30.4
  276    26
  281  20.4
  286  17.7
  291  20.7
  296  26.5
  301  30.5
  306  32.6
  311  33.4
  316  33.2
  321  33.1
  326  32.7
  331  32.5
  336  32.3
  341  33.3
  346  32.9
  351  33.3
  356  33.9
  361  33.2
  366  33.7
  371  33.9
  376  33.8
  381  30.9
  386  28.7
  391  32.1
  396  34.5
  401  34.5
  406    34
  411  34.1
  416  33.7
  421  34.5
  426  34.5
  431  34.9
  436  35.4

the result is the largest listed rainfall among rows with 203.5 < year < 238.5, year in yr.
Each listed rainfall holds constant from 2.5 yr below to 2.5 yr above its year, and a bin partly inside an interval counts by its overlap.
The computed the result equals 35.2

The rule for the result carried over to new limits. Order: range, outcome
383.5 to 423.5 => 34.5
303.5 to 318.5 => 33.4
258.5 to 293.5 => 33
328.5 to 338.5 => 32.5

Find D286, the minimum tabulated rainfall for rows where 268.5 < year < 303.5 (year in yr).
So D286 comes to 17.7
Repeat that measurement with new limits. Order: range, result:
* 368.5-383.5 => 30.9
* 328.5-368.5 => 32.3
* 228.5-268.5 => 32.4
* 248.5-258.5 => 33.4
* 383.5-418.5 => 28.7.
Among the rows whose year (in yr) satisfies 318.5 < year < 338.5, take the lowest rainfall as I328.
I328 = 32.3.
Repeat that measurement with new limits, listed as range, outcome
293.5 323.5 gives 26.5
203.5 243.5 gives 31.6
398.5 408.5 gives 34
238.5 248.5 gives 33.2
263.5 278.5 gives 26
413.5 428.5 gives 33.7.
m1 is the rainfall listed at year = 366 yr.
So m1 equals 33.7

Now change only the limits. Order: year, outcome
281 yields 20.4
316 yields 33.2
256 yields 33.4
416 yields 33.7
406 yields 34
